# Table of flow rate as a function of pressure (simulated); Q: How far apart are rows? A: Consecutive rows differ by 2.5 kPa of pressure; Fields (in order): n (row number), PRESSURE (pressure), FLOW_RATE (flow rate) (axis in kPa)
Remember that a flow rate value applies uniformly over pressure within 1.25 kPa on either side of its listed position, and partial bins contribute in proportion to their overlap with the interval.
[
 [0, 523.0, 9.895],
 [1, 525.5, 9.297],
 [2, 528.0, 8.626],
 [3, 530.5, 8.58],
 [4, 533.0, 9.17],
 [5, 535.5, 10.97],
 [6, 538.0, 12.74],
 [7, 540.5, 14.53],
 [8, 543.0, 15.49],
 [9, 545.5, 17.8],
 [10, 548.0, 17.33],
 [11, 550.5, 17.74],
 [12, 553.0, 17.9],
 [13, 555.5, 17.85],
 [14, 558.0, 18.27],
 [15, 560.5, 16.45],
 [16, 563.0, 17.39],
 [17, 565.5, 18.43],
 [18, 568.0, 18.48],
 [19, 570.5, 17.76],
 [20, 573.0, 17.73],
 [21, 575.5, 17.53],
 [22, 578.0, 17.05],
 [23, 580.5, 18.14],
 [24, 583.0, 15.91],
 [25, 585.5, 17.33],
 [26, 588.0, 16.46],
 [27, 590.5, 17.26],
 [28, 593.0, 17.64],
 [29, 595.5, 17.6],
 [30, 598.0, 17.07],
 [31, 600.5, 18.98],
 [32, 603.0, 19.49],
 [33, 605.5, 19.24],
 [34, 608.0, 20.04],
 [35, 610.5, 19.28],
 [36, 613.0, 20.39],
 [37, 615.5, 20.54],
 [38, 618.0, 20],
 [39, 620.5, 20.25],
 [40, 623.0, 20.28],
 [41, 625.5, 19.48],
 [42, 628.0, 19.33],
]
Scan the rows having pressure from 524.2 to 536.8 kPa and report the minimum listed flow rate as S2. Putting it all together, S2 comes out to 8.58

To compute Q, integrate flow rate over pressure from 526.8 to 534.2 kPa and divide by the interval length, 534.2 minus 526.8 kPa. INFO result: 8.79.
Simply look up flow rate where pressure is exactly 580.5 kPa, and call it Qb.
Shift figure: 18.14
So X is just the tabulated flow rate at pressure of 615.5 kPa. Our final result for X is 20.54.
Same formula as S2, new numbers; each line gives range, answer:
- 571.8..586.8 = 15.91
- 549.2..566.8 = 16.45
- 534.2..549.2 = 10.97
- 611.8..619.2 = 20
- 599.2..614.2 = 18.98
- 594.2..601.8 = 17.07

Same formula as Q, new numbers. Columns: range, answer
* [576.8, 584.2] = 17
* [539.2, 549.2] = 16.3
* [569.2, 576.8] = 17.7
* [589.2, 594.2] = 17.4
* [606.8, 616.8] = 20.1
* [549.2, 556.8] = 17.8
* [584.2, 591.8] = 17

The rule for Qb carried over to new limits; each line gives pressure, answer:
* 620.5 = 20.25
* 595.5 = 17.6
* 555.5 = 17.85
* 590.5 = 17.26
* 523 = 9.895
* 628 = 19.33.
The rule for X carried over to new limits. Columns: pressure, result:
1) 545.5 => 17.8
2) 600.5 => 18.98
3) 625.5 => 19.48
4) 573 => 17.73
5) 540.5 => 14.53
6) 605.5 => 19.24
